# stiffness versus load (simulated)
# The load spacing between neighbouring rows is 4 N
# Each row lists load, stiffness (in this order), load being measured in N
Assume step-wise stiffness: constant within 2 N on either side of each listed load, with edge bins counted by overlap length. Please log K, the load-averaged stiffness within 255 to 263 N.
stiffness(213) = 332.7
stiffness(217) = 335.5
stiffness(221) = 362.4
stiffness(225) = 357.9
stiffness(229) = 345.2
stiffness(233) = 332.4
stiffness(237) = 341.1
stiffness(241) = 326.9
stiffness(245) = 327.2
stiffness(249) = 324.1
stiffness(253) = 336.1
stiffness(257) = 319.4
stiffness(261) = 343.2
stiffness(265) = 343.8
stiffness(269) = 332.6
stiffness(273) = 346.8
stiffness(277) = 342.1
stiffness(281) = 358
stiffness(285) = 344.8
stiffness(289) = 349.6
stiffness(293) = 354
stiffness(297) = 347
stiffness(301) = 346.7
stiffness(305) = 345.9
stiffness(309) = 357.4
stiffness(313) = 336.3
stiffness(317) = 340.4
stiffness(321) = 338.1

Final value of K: 331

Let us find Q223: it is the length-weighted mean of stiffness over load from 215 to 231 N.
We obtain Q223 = 350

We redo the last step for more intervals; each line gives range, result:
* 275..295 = 350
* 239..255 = 329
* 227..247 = 335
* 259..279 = 342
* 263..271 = 338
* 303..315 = 347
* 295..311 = 349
